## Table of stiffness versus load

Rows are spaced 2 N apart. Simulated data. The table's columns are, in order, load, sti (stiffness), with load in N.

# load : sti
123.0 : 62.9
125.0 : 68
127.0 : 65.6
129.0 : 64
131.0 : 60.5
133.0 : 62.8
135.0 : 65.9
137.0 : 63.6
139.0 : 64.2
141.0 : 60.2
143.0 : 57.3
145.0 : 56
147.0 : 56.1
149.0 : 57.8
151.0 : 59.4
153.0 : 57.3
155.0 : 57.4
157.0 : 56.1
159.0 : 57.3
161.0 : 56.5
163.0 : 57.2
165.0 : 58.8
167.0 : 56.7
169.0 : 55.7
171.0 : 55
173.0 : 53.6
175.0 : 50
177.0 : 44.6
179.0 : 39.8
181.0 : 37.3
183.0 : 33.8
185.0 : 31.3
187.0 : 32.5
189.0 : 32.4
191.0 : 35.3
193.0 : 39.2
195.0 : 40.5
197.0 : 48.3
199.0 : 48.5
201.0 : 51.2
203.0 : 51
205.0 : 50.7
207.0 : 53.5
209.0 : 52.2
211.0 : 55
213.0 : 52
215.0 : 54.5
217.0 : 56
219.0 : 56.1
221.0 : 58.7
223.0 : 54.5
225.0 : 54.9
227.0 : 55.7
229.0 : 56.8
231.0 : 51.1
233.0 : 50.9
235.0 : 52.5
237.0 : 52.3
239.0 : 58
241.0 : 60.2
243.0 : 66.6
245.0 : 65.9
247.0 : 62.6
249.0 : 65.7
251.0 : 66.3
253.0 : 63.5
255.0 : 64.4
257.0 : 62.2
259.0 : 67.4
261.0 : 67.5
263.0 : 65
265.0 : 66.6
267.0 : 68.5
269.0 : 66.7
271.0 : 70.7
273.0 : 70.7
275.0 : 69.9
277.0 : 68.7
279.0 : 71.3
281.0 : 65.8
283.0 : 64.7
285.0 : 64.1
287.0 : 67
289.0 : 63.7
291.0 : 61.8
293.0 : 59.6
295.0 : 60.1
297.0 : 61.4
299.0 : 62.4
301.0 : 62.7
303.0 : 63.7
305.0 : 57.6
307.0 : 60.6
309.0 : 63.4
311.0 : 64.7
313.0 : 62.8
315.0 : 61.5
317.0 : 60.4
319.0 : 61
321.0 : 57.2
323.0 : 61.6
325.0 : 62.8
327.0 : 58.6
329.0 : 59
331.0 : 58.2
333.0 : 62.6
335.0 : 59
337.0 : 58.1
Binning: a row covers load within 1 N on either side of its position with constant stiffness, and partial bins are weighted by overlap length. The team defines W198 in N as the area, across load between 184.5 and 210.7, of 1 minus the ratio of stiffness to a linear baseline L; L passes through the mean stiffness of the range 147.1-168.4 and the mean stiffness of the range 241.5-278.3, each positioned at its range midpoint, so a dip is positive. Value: 7.27 N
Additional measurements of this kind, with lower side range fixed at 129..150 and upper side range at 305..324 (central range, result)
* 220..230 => 0.8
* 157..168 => 0.6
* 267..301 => -2.4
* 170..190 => 6.5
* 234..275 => -2.2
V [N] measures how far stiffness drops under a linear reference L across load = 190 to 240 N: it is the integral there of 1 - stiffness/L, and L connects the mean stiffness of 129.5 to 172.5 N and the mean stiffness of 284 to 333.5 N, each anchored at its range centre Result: 6.9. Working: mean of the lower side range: 58.7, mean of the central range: 51.6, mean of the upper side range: 61.5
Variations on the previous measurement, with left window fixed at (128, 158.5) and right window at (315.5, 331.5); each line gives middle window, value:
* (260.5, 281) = -2.92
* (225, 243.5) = 1.31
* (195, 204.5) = 1.76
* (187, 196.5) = 3.63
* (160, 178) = 1.70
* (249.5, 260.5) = -0.92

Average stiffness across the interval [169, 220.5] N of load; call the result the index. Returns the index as 46.5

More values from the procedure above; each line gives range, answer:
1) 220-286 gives 62.7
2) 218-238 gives 54.4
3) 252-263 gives 65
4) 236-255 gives 62.5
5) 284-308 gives 62.1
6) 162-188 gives 46.6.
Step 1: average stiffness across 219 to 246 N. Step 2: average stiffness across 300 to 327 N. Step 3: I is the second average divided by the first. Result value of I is 1.08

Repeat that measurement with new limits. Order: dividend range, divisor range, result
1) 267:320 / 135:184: 1.18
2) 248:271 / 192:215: 1.33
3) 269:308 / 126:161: 1.08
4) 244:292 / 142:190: 1.31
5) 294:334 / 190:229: 1.20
